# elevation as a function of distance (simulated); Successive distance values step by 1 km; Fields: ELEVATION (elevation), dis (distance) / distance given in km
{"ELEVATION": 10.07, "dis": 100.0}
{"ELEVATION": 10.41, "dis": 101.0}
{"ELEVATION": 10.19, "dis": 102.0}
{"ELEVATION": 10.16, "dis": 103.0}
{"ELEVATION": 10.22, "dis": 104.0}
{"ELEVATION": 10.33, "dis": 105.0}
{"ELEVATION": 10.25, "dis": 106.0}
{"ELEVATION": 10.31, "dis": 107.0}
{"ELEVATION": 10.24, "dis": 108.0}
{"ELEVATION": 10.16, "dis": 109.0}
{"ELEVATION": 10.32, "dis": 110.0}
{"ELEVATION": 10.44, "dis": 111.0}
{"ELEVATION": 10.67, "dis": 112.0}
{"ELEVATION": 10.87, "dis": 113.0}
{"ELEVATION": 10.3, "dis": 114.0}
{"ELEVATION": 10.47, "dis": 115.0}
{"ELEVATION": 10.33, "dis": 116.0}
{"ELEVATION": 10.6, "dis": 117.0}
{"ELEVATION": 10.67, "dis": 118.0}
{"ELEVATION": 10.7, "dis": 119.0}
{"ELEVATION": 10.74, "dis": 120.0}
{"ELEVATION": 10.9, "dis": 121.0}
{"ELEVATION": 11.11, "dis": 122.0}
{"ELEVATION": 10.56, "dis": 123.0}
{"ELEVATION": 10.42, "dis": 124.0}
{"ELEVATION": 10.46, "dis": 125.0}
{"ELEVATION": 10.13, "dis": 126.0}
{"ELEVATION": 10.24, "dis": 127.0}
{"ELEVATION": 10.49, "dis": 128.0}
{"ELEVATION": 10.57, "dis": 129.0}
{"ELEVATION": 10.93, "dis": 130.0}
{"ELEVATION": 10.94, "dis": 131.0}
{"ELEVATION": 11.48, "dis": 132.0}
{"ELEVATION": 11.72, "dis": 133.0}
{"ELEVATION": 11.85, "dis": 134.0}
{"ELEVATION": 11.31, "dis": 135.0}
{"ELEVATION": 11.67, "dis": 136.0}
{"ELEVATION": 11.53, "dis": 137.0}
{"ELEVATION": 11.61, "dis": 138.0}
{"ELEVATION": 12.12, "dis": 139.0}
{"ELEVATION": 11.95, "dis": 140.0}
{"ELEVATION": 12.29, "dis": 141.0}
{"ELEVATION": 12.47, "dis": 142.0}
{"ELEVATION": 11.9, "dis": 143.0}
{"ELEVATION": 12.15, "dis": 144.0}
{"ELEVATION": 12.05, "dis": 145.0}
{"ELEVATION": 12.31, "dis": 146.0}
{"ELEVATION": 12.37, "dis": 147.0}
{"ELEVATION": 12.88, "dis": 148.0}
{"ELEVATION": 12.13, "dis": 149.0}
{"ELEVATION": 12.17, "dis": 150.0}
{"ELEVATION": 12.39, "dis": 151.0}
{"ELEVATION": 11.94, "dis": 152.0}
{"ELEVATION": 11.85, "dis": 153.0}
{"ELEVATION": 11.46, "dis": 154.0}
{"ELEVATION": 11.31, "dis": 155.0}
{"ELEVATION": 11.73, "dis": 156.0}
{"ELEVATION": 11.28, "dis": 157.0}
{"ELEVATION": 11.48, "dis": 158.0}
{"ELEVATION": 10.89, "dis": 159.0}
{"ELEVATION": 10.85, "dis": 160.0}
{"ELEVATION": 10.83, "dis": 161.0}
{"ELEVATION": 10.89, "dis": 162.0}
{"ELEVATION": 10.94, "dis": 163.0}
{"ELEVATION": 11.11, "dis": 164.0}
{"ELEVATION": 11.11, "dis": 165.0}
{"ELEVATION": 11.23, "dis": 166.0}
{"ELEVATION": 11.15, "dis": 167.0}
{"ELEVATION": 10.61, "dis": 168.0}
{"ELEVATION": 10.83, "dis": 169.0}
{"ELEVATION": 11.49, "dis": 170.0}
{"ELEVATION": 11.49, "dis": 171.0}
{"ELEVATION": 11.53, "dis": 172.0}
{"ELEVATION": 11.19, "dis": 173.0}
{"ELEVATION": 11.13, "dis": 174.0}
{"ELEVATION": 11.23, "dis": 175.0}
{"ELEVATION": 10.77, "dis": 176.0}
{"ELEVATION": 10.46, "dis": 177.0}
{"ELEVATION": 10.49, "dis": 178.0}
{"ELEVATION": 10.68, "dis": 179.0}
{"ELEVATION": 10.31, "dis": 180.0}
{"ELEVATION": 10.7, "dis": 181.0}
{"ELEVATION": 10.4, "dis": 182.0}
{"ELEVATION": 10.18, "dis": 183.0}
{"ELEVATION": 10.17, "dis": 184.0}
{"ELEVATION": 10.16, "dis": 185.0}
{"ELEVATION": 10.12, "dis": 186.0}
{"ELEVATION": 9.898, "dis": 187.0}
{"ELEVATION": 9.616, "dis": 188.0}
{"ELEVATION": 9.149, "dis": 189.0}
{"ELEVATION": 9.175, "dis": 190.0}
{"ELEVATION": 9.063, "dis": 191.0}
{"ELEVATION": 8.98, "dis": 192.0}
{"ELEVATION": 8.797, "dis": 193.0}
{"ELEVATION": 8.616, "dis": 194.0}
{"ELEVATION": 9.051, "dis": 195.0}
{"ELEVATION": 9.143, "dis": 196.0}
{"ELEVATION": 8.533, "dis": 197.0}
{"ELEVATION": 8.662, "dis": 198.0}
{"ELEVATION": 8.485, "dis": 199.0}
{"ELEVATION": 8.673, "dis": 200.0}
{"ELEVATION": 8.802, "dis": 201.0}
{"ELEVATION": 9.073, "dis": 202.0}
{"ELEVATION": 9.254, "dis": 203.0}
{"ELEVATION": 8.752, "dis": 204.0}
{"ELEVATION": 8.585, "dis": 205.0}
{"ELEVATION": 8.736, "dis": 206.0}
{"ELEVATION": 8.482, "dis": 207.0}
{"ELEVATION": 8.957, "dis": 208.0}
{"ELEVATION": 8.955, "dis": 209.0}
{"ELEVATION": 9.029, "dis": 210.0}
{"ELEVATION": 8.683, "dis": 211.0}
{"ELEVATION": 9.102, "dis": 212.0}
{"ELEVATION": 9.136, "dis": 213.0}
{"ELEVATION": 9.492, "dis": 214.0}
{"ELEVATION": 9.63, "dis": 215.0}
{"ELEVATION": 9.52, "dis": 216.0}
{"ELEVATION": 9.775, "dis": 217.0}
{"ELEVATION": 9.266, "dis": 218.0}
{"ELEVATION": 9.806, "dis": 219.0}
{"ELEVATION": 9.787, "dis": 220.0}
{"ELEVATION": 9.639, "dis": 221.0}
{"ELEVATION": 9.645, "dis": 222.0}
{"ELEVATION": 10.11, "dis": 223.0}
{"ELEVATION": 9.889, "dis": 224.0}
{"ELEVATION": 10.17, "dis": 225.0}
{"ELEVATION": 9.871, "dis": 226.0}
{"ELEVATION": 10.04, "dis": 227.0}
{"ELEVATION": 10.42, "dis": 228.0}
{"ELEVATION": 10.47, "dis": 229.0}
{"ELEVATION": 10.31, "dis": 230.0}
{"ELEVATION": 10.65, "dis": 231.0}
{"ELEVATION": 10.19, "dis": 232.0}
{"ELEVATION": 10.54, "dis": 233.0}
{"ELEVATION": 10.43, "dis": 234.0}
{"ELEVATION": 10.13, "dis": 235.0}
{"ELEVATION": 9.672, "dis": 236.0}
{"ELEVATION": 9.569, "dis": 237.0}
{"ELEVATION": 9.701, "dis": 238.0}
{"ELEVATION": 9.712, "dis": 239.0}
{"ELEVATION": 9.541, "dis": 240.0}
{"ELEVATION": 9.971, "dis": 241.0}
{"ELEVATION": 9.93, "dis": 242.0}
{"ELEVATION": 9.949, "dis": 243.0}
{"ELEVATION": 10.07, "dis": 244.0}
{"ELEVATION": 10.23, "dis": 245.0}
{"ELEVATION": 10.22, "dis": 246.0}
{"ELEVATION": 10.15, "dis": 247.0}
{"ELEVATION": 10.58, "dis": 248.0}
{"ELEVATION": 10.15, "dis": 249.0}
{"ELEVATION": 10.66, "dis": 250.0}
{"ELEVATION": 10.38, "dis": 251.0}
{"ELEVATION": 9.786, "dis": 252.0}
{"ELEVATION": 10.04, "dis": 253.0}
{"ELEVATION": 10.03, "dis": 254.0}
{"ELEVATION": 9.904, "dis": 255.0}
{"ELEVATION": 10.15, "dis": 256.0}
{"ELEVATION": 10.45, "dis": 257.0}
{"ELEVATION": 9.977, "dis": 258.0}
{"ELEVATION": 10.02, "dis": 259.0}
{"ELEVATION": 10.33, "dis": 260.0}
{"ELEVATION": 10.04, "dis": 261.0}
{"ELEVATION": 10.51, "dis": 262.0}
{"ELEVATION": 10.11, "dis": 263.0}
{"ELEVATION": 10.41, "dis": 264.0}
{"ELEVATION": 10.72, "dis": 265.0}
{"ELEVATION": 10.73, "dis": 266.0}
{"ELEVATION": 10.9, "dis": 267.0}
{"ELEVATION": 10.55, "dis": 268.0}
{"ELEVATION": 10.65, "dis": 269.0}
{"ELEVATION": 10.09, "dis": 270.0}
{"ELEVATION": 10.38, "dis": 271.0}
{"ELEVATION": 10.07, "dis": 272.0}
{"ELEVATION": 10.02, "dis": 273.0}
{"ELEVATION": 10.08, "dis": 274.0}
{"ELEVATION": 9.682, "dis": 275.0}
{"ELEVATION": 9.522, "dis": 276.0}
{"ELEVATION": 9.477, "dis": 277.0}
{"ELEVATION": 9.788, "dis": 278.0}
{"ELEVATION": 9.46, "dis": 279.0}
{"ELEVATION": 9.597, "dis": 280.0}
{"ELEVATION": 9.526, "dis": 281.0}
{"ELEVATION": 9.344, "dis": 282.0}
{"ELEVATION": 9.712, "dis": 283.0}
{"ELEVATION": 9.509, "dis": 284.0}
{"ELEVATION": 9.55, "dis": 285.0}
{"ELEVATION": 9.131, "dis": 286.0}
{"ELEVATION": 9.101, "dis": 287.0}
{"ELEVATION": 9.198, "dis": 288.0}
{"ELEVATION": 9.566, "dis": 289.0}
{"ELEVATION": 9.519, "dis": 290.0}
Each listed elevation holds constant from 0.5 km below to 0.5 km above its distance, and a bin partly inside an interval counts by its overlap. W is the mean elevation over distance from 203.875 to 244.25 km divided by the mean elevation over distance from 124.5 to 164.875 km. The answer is 0.8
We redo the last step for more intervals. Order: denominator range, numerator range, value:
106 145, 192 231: 0.85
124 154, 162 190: 0.92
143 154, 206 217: 0.75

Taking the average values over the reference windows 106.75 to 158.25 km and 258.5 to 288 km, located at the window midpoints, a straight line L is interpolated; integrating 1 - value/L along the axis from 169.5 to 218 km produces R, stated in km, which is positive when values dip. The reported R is 4.8 km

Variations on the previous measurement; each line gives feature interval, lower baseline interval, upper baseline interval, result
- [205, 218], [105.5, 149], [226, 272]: 1.7 km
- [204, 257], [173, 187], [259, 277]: 2.9 km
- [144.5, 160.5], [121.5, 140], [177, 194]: -1.8 km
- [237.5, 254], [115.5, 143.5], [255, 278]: 0.4 km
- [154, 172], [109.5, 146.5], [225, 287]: -0.5 km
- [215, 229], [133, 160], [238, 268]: 1.1 km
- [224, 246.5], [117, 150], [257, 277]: 0.9 km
